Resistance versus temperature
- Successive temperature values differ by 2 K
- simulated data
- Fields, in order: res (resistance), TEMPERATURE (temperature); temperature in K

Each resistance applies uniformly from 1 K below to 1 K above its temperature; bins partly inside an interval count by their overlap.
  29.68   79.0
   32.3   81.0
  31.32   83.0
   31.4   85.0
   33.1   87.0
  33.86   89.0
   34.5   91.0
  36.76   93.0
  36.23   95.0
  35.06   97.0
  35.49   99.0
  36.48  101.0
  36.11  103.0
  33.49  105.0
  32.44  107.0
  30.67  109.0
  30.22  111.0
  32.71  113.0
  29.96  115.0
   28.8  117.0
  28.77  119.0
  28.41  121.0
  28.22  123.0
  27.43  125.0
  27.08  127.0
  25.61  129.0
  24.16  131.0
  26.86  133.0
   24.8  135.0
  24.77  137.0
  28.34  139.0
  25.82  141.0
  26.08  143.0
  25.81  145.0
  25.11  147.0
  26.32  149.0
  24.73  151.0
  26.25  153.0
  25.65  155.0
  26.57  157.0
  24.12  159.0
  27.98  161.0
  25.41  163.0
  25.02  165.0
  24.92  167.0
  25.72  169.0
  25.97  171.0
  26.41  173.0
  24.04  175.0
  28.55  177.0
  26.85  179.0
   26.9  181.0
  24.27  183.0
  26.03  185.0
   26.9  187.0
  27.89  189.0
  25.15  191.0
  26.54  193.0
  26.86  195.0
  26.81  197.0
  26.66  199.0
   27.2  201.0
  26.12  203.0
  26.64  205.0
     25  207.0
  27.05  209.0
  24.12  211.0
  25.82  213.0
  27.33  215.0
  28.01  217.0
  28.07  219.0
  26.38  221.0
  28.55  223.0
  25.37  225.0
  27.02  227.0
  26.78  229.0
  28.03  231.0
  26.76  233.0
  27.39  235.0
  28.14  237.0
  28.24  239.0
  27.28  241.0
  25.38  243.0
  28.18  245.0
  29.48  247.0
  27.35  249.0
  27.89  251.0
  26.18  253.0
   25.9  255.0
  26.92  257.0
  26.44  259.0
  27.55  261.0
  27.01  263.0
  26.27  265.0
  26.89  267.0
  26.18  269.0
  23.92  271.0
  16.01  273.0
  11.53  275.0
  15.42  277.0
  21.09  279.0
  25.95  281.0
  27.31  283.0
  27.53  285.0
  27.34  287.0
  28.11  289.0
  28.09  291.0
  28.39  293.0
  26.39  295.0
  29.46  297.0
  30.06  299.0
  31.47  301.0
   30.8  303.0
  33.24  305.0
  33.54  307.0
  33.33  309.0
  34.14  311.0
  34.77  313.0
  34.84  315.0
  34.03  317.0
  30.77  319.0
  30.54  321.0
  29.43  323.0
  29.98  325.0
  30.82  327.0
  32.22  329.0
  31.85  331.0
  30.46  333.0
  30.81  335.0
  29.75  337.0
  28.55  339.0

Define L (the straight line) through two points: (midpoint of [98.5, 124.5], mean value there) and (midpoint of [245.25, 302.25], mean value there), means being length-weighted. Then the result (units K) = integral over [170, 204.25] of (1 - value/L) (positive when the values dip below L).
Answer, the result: 2.9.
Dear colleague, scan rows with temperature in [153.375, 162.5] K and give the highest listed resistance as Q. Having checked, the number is 27.98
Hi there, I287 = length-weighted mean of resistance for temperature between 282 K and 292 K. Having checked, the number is 27.7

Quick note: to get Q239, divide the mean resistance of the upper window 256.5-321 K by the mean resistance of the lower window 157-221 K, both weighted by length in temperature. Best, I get 1.1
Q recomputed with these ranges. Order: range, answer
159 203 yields 28.55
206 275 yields 29.48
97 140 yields 36.48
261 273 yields 27.55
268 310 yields 33.54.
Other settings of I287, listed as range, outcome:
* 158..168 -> 25.5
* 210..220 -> 26.7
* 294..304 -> 29.6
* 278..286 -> 25.5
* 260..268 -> 26.9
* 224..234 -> 26.8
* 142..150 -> 25.8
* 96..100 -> 35.3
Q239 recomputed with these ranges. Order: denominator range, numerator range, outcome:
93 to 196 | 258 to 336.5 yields 1.01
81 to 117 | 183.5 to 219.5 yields 0.79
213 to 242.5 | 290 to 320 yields 1.16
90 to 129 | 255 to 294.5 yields 0.77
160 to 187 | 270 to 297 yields 0.92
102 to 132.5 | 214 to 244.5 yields 0.92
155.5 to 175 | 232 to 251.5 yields 1.07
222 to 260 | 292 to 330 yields 1.16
